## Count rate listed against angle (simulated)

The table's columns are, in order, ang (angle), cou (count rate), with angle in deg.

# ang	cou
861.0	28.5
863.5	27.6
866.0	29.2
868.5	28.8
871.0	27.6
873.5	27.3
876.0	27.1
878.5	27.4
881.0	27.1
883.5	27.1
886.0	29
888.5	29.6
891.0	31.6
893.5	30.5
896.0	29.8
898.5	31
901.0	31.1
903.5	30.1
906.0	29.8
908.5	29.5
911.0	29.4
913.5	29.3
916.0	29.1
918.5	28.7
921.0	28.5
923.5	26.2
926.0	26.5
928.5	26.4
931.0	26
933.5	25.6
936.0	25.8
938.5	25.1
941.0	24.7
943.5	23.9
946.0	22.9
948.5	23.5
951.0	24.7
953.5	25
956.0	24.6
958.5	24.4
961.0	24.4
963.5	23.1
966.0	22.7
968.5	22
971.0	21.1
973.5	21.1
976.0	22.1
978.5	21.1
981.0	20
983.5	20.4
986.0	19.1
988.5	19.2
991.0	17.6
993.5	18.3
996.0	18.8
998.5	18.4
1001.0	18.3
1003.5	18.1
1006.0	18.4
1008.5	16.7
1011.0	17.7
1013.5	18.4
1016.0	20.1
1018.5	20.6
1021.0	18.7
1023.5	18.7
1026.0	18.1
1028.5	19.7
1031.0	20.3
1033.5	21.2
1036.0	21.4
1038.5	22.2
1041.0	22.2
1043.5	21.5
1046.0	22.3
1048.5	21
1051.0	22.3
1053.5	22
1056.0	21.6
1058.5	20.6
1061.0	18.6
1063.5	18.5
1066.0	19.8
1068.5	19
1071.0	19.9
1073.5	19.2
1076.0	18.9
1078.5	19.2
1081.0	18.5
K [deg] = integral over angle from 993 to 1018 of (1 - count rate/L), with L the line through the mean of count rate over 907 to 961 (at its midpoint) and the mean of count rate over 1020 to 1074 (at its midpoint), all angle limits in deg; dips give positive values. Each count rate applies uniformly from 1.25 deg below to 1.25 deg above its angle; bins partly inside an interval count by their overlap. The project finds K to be 4.6 deg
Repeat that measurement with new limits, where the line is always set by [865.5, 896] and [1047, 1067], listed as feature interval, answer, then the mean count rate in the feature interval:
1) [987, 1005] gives 3.8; 18.4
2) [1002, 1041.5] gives 4.7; 19.5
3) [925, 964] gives 1.3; 24.8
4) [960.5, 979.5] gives 1.9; 22.1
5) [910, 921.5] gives -0.9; 29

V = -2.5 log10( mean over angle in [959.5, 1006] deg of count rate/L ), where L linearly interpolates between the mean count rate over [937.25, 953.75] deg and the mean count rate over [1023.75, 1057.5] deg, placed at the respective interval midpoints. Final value 0.14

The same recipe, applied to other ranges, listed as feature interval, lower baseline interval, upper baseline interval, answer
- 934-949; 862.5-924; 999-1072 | 0.063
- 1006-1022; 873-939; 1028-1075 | 0.210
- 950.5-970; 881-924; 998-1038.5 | 0.023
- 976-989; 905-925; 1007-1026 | 0.095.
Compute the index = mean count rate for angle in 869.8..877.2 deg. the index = 27.3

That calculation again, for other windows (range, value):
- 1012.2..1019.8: 19.7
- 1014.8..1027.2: 19.2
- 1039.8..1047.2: 22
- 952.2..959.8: 24.7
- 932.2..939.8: 25.5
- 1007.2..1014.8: 17.6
